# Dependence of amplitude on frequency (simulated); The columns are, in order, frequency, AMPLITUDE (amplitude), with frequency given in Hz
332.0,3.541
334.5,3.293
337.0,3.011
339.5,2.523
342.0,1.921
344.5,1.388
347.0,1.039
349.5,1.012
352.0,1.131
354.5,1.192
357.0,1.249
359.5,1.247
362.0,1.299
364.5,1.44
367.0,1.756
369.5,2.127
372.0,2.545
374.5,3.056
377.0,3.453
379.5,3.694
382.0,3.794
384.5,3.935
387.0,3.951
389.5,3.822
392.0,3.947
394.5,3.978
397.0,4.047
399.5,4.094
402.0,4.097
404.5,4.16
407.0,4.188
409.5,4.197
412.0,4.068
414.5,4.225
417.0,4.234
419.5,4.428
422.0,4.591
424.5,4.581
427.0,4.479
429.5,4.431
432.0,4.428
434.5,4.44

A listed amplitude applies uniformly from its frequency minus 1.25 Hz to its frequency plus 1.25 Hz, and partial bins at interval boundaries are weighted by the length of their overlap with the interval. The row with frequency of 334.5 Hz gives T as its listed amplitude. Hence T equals 3.293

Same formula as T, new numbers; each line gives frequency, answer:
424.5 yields 4.581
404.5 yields 4.16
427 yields 4.479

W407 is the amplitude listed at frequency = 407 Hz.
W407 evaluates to 4.188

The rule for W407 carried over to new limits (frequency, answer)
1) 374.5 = 3.056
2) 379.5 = 3.694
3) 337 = 3.011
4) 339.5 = 2.523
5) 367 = 1.756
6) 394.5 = 3.978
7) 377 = 3.453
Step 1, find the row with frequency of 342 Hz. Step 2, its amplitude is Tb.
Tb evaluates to 1.921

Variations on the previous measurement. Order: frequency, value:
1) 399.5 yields 4.094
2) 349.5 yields 1.012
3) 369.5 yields 2.127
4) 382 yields 3.794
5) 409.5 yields 4.197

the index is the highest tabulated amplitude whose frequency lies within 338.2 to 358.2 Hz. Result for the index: 2.523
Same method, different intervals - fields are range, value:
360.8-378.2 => 3.453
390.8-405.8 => 4.16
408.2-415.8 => 4.225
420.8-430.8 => 4.591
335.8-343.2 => 3.011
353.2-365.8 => 1.44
